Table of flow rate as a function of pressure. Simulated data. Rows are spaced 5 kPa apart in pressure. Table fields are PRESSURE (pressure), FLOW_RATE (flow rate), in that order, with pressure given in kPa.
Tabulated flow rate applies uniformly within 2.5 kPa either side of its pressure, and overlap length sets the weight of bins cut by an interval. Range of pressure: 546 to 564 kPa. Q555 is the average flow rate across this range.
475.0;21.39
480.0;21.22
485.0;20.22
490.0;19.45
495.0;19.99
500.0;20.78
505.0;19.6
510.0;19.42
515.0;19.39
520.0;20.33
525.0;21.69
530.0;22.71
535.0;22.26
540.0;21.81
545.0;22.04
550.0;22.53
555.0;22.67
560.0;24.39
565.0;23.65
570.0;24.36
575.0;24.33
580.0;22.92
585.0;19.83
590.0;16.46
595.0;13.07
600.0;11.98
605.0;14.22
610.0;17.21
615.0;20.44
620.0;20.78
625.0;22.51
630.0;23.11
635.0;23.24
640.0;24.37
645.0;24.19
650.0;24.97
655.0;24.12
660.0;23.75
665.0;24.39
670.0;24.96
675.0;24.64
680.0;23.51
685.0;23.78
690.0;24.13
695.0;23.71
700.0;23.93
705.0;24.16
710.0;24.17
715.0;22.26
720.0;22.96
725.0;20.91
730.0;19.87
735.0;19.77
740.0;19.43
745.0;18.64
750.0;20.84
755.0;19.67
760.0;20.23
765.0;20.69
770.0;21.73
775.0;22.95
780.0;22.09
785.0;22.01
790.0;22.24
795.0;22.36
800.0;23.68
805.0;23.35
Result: 23.1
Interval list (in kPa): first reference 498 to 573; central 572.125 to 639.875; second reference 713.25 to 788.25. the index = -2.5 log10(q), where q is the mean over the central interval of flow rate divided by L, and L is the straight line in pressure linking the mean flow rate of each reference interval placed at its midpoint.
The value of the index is 0.112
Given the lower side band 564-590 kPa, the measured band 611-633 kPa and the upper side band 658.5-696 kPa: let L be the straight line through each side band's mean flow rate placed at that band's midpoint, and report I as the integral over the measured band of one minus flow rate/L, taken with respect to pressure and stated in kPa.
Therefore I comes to 1.63 kPa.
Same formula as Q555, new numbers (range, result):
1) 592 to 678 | 21.3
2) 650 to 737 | 23.3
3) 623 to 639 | 23.1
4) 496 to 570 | 21.7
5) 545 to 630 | 20.2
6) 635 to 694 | 24.2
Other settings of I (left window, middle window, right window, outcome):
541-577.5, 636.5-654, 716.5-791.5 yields -1.7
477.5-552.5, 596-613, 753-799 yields 5.3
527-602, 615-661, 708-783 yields -4.8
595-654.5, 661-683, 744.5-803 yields -3.7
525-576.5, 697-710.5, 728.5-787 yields -1.8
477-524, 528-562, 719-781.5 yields -4.0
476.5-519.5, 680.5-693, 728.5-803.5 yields -1.8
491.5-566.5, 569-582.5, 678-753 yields -1.4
